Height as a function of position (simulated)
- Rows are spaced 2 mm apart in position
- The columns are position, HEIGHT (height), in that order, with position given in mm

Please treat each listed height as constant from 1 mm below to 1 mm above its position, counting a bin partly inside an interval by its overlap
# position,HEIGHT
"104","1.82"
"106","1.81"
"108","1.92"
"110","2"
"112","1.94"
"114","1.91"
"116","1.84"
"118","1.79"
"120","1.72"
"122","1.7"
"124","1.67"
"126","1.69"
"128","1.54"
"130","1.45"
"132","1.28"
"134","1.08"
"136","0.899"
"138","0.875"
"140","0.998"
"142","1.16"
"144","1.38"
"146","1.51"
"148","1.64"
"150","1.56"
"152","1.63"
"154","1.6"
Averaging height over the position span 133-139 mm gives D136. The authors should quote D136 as 0.951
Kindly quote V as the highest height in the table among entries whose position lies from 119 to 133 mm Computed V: 1.72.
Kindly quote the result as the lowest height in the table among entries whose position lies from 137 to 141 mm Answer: 0.875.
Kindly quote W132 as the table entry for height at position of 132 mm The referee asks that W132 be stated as 1.28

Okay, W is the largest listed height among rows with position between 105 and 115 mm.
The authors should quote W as 2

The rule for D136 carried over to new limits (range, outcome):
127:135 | 1.34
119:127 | 1.69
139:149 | 1.34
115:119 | 1.81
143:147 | 1.44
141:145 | 1.27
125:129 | 1.61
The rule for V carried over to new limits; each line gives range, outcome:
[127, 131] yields 1.54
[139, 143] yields 1.16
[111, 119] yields 1.94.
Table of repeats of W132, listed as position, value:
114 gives 1.91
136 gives 0.899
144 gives 1.38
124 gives 1.67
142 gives 1.16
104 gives 1.82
